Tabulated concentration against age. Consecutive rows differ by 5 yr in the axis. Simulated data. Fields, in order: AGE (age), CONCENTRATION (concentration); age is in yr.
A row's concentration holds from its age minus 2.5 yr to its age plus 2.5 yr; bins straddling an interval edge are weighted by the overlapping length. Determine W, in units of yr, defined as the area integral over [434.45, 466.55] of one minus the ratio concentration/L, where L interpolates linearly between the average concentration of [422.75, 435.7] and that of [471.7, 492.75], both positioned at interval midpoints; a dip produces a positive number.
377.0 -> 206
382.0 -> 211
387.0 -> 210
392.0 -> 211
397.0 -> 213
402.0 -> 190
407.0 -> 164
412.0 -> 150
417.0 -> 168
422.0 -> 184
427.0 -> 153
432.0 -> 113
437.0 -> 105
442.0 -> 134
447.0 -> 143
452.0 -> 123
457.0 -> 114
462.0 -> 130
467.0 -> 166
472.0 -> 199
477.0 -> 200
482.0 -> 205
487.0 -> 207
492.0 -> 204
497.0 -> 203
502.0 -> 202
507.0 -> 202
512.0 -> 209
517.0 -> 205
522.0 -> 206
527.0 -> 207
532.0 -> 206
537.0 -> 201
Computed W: 7.1 yr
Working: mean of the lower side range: 137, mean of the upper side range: 203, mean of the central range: 127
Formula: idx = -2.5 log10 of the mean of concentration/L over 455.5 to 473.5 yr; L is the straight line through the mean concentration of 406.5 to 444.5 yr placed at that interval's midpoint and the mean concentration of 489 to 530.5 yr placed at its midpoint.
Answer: 0.15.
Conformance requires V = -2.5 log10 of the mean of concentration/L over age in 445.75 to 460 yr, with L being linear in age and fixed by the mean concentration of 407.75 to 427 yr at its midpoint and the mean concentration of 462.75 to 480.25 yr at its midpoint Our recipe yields 0.37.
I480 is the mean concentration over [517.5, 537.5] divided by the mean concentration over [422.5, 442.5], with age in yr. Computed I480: 1.56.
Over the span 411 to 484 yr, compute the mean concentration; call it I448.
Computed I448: 152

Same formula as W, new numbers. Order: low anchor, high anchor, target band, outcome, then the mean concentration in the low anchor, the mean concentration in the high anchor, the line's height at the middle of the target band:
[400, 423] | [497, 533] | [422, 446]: 5.96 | 170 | 205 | 178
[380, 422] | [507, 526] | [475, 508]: -0.16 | 189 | 206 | 202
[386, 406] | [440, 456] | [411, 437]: 2.50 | 203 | 132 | 164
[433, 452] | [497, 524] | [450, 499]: -3.30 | 126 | 205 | 163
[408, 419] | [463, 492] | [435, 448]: 3.57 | 159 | 193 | 174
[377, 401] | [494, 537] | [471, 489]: 0.27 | 209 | 205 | 206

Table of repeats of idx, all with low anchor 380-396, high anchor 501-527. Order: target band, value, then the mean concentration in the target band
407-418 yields 0.30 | 159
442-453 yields 0.47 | 135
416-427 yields 0.21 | 172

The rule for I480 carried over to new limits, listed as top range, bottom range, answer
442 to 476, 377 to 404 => 0.71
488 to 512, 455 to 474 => 1.34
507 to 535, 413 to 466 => 1.49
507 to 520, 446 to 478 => 1.36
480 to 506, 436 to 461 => 1.63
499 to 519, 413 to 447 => 1.43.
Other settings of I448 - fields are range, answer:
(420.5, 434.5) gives 148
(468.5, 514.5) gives 203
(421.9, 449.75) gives 135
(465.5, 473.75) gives 183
